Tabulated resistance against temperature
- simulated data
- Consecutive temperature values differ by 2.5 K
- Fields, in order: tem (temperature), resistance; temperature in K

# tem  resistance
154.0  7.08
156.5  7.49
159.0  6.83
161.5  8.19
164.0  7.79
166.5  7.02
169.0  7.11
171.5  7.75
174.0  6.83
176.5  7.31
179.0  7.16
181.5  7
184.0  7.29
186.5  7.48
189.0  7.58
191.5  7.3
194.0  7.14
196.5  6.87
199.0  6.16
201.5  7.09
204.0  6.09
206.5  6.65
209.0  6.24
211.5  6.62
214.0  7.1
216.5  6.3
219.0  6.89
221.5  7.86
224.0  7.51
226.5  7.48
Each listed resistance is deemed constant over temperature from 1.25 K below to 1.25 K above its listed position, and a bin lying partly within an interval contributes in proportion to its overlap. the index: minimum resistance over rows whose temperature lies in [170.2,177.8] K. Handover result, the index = 6.83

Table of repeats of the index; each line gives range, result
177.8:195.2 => 7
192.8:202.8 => 6.16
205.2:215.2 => 6.24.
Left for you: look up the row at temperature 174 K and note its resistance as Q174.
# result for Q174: 6.83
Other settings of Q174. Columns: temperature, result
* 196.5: 6.87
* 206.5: 6.65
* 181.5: 7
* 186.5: 7.48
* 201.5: 7.09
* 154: 7.08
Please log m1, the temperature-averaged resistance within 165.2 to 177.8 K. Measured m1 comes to 7.21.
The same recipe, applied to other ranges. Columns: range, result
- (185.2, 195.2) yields 7.38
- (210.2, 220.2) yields 6.72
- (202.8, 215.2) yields 6.54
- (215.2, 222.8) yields 7.02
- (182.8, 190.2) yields 7.45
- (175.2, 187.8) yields 7.25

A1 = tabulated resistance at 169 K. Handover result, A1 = 7.11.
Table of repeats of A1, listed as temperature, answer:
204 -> 6.09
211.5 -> 6.62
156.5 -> 7.49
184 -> 7.29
